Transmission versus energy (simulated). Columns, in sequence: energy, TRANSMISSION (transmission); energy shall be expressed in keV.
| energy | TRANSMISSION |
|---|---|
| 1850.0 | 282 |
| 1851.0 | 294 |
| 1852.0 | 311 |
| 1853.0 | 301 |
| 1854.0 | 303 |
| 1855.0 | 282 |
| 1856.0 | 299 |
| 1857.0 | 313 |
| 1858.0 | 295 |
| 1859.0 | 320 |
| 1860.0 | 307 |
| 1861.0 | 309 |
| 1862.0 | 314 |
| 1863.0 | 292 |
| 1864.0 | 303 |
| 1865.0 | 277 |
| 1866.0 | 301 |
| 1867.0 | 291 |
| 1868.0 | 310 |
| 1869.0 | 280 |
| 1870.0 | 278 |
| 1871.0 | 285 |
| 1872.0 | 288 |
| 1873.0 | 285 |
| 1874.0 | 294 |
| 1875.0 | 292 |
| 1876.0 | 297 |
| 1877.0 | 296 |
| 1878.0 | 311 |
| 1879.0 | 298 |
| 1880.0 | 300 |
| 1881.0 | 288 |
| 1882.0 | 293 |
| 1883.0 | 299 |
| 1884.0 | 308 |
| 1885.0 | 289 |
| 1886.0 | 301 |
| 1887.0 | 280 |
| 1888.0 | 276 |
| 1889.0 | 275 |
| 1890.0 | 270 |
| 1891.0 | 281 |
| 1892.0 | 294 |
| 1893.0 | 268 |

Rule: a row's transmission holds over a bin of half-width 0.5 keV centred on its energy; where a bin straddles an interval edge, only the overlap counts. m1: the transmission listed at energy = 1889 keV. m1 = 275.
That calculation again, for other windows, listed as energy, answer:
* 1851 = 294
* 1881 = 288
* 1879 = 298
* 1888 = 276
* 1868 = 310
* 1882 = 293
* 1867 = 291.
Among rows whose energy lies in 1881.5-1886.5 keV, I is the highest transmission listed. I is 308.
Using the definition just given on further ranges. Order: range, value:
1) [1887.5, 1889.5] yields 276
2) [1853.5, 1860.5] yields 320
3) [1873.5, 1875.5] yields 294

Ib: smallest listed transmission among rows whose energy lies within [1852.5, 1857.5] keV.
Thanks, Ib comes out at 282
